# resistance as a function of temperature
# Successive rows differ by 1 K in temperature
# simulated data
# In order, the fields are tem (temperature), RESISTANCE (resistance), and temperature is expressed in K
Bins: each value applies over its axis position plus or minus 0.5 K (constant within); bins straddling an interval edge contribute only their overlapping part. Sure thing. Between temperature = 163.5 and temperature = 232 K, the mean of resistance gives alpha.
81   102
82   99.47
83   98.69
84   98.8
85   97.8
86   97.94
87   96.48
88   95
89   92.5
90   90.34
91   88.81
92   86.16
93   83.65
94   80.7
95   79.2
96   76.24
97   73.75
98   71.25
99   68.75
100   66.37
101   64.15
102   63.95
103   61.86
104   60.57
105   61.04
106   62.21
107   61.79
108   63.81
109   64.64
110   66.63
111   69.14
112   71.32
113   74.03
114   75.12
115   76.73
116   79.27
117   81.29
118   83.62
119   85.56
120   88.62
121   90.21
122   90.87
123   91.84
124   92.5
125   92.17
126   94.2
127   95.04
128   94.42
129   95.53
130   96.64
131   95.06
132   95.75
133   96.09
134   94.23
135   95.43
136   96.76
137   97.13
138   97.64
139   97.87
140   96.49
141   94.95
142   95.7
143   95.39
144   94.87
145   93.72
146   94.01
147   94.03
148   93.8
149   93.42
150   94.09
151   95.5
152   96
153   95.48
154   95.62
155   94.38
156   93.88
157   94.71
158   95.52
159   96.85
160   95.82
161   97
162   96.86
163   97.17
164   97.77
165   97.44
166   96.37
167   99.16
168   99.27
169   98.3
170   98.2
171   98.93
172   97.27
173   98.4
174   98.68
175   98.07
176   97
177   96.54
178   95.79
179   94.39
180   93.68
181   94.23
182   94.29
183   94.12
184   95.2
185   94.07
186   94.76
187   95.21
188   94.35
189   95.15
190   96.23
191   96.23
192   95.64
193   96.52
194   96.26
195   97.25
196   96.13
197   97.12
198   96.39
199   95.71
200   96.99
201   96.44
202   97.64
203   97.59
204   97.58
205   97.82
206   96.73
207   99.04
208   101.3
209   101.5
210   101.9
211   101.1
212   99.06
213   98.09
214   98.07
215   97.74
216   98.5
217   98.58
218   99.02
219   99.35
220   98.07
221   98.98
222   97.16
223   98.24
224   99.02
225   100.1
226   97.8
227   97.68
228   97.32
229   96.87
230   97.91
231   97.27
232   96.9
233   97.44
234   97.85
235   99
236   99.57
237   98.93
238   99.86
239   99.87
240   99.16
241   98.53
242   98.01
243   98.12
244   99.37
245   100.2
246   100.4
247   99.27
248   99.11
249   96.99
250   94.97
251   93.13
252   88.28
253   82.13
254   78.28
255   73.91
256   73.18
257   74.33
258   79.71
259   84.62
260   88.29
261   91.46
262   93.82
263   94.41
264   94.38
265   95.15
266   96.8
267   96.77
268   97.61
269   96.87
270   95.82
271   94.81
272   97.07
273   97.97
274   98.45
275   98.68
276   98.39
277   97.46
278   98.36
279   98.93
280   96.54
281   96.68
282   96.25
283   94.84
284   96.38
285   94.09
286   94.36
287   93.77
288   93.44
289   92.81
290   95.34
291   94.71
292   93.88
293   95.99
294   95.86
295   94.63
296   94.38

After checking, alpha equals 97.4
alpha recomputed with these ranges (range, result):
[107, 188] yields 92.1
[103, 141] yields 84.2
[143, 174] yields 96.2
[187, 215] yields 97.5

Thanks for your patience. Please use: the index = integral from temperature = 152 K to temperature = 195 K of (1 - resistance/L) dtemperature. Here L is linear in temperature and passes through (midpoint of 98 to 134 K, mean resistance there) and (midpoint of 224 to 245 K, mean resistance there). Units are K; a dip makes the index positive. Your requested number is -3.7 K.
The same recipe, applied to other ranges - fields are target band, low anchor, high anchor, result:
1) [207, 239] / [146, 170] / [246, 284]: -1.61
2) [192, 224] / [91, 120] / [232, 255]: -2.96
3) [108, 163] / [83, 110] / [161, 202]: -2.76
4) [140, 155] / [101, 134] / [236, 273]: -2.11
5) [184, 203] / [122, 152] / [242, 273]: -0.52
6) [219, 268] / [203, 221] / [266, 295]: 1.64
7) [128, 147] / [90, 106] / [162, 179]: -2.08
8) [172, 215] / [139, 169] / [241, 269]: -1.28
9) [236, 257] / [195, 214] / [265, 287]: 0.88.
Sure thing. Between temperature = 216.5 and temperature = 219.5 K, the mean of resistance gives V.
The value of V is 99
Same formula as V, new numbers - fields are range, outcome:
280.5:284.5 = 96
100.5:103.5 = 63.3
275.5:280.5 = 97.9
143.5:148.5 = 94.1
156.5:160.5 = 95.7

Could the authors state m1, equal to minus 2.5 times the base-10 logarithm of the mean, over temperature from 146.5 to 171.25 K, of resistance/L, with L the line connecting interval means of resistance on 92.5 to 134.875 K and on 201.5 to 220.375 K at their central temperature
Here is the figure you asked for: -0.09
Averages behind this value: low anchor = 79.4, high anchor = 98.9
